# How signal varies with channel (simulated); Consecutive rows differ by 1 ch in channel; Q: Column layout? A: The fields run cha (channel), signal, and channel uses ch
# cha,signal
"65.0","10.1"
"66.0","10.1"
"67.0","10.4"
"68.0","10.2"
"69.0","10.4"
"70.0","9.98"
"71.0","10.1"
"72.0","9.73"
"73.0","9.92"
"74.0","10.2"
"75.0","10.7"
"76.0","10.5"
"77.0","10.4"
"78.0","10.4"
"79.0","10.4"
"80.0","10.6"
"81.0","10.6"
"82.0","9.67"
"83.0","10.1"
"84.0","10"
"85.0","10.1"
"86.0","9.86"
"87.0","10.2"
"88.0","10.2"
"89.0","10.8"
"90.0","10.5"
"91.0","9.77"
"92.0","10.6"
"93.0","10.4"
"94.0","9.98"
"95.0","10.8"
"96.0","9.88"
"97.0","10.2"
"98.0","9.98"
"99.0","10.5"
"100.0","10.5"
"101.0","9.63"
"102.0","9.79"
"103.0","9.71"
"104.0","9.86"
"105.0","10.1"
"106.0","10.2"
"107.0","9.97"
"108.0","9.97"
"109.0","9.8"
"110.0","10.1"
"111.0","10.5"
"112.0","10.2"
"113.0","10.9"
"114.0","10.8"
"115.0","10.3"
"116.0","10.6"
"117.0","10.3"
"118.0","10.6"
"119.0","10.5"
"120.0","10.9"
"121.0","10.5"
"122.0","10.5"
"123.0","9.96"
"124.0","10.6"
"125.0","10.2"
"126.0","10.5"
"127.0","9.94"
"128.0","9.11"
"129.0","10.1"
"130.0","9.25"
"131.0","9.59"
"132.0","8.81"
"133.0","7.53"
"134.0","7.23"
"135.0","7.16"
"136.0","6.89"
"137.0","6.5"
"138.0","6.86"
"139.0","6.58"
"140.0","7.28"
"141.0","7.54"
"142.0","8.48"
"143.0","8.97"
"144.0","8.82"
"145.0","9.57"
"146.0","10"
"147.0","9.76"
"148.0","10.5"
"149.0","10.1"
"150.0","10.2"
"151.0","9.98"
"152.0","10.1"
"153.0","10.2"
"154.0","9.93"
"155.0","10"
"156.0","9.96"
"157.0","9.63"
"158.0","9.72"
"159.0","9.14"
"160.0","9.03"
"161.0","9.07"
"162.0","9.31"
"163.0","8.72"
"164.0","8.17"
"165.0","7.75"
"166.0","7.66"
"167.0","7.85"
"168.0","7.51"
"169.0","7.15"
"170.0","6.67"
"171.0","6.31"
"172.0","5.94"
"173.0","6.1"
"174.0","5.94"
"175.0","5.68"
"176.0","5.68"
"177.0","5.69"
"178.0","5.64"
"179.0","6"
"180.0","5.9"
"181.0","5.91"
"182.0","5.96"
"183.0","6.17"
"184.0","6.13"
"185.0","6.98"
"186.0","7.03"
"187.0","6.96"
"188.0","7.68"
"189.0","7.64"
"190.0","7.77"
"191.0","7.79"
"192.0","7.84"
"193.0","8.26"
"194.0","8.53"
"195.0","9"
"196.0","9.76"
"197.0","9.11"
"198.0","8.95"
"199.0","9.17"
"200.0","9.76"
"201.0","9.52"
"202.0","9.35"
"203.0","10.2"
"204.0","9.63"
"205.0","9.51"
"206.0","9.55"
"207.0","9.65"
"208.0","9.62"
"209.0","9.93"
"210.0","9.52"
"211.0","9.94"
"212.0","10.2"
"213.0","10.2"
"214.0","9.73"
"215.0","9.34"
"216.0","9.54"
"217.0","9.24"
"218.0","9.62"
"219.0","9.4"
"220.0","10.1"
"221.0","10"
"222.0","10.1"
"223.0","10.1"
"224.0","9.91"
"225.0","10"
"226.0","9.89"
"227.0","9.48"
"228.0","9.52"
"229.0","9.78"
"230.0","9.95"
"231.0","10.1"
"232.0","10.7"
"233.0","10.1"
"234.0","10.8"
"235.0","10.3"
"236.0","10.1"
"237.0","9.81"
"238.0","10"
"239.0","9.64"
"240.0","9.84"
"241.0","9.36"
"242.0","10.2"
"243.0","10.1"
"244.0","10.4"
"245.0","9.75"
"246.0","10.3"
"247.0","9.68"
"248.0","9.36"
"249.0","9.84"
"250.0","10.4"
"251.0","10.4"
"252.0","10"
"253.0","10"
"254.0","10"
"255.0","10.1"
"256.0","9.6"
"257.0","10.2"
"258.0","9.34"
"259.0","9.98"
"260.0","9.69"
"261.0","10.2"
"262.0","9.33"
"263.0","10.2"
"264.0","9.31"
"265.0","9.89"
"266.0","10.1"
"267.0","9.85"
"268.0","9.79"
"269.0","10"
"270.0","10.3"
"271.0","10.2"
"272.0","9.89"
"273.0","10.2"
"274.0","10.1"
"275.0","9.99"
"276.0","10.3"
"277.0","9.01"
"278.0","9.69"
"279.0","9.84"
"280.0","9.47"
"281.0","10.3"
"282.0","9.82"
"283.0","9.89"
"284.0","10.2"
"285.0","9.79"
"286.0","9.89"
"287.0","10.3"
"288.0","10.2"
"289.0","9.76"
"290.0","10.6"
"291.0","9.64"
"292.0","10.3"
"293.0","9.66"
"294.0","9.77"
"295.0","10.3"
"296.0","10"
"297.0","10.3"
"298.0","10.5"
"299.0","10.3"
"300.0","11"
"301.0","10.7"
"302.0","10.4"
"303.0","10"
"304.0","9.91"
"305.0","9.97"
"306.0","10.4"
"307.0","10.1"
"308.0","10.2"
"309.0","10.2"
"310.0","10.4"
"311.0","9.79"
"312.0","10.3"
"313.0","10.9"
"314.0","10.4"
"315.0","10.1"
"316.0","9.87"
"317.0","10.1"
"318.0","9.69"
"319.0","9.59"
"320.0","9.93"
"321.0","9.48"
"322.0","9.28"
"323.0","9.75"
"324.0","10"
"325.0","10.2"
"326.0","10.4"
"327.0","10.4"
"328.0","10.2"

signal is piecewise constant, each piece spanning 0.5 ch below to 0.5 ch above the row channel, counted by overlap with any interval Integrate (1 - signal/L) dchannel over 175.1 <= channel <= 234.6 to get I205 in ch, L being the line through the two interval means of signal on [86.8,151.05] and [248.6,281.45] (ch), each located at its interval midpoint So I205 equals 6.25 ch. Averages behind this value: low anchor 9.66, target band 8.79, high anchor 9.92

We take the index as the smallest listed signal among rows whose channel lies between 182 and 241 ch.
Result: 5.96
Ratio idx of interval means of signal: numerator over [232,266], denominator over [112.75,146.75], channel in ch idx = 1.1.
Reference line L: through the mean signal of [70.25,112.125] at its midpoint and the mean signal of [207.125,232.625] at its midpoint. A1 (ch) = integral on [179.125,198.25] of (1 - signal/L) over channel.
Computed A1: 4.7 ch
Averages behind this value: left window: 10.2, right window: 9.83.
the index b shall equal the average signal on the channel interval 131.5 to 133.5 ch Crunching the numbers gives 8.17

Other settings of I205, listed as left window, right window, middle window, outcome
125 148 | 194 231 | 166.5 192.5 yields 7.3 ch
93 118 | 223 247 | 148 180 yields 6.4 ch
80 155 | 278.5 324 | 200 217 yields 0.3 ch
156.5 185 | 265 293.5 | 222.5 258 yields -4.1 ch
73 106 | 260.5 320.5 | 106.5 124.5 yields -0.3 ch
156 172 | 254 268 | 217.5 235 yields -1.4 ch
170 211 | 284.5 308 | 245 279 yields -1.9 ch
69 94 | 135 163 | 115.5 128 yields -1.1 ch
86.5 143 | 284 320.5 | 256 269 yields 0.3 ch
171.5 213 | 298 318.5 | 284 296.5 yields -0.2 ch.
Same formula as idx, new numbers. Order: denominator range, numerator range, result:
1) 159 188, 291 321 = 1.46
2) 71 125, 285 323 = 0.99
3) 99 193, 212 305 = 1.15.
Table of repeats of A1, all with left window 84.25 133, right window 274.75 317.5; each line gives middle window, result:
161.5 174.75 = 3.7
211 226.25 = 0.4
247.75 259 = 0.2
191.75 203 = 1.1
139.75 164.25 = 1.8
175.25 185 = 4.0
